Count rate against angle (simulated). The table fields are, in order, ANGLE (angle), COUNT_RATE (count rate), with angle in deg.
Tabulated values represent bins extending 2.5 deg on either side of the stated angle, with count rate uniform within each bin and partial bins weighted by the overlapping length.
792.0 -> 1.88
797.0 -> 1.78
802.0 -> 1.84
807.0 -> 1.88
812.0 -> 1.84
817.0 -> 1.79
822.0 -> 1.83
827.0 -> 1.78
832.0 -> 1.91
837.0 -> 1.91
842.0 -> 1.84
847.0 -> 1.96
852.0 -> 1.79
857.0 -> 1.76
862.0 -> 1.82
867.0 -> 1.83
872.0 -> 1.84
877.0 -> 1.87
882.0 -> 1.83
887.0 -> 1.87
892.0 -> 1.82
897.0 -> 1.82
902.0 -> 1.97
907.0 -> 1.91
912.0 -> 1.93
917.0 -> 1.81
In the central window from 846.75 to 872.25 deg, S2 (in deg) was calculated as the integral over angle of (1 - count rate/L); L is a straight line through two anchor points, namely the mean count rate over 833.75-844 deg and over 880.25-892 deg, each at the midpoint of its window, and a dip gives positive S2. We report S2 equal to 0.58 deg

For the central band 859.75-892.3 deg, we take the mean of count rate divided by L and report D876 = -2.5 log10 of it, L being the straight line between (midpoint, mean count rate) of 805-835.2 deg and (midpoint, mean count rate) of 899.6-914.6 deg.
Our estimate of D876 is 0.03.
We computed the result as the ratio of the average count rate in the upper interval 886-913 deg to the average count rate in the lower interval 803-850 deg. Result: 1.01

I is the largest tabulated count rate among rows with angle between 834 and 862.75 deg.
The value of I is 1.96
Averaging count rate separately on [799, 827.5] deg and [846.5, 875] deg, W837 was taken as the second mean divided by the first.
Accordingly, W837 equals 1.00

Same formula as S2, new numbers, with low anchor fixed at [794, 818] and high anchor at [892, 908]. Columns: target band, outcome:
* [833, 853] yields -0.3 deg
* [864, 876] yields 0.2 deg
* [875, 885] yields 0.1 deg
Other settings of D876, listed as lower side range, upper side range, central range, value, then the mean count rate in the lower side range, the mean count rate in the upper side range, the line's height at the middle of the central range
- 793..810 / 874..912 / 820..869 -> 0.01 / 1.84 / 1.87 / 1.85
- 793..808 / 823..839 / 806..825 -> 0.01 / 1.83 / 1.86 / 1.85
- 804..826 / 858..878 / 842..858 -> -0.01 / 1.83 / 1.83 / 1.83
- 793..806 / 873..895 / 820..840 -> -0.01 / 1.83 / 1.85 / 1.83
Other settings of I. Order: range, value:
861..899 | 1.87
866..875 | 1.84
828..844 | 1.91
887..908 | 1.97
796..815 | 1.88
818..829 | 1.83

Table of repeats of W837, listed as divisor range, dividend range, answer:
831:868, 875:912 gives 1.01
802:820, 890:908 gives 1.02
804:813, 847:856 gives 0.98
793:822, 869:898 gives 1.01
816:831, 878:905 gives 1.03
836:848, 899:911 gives 1.02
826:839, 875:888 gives 0.99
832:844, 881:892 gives 0.98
